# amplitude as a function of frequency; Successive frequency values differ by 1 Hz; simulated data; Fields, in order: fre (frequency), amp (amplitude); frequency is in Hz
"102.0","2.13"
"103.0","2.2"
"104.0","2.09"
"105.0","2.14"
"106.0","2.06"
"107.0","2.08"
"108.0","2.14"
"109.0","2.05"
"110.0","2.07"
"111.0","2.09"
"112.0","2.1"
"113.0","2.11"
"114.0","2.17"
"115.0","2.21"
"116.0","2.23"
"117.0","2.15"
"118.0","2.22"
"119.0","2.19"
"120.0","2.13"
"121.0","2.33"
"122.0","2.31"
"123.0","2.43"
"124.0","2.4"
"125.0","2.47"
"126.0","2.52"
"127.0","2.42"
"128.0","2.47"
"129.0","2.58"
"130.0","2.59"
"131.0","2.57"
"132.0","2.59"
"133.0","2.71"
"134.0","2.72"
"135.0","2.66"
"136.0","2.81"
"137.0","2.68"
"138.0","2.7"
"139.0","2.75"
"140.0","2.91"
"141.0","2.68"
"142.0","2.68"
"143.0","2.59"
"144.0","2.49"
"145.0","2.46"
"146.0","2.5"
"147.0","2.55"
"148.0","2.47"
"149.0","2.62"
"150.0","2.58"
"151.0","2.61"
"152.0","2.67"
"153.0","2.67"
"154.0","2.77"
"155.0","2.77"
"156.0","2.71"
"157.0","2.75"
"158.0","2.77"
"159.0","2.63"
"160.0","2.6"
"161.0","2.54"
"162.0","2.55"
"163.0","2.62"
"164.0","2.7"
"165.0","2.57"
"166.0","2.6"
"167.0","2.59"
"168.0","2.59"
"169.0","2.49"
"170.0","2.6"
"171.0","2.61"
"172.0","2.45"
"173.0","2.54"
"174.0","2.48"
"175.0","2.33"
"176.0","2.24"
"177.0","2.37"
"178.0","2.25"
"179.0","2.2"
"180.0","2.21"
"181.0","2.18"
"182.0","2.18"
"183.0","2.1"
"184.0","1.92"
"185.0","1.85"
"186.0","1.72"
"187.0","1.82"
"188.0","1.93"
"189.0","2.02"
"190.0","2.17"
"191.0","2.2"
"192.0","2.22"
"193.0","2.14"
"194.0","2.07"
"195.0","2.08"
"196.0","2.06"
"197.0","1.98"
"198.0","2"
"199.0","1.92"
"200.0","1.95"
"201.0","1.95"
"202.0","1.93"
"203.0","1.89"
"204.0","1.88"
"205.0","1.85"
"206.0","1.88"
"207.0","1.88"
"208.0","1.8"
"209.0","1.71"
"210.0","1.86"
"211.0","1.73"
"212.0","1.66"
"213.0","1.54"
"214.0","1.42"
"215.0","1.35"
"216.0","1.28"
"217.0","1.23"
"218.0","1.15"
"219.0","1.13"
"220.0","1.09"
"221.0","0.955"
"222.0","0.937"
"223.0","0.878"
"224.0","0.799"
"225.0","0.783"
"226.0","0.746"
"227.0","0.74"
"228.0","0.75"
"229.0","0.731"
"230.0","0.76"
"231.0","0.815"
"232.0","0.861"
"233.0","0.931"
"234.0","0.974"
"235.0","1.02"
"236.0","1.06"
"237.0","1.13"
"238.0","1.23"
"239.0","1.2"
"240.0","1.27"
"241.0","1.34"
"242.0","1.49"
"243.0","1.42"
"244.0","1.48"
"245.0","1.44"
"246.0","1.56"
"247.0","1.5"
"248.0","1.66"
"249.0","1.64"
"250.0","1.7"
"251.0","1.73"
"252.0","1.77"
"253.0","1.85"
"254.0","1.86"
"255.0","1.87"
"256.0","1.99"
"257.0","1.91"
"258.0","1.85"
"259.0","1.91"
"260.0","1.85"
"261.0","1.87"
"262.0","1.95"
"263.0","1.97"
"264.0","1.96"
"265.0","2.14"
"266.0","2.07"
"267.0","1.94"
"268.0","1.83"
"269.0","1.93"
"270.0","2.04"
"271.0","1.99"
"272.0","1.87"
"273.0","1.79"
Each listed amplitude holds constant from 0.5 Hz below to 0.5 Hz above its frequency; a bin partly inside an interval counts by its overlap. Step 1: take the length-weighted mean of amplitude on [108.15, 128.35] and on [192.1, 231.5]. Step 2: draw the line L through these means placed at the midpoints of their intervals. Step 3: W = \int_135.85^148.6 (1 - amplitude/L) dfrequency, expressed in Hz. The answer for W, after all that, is -3.6 Hz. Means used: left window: 2.25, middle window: 2.63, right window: 1.48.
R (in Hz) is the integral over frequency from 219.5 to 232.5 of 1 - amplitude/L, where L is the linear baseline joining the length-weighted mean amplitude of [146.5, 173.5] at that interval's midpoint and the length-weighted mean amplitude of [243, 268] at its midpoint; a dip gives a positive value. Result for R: 7.7 Hz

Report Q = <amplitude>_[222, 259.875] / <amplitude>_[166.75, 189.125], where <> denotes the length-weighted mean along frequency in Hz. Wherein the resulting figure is 0.59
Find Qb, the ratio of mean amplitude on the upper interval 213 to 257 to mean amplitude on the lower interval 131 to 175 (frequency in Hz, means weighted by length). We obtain 0.48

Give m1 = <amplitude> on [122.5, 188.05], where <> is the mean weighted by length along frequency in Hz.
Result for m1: 2.5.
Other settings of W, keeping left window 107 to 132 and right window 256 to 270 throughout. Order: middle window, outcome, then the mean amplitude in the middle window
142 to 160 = -3.3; 2.62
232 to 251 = 6.3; 1.33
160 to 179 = -2.9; 2.5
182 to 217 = 3.8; 1.87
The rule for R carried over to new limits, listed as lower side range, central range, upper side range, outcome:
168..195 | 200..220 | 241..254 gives 3.3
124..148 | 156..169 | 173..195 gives -1.5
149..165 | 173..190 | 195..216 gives 0.8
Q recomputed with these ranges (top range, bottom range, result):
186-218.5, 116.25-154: 0.72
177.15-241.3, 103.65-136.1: 0.67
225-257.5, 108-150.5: 0.54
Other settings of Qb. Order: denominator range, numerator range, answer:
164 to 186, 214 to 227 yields 0.44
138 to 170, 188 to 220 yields 0.68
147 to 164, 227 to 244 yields 0.40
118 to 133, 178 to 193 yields 0.85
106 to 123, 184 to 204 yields 0.92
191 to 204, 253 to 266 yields 0.96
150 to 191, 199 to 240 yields 0.54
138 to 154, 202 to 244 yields 0.48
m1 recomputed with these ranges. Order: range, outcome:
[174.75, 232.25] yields 1.66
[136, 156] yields 2.65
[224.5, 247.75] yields 1.1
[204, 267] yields 1.44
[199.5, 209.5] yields 1.87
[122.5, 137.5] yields 2.57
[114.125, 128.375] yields 2.31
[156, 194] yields 2.35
